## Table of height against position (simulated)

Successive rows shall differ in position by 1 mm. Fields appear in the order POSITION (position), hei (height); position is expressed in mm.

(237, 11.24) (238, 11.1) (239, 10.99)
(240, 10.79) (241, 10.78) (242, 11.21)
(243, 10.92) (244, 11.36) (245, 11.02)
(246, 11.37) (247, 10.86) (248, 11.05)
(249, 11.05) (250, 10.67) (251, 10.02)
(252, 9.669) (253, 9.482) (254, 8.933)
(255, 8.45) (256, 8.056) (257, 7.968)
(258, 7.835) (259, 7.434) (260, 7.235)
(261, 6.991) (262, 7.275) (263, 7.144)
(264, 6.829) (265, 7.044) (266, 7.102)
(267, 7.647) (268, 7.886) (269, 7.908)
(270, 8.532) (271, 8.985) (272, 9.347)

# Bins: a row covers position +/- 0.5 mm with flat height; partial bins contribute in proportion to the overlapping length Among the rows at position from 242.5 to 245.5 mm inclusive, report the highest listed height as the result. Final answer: 11.36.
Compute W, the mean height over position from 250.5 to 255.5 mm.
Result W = 9.31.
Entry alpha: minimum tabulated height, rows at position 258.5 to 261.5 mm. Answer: 6.991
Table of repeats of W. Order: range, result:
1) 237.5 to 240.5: 11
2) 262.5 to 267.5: 7.15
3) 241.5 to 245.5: 11.1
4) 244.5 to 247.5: 11.1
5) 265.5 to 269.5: 7.64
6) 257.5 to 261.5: 7.37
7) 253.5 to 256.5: 8.48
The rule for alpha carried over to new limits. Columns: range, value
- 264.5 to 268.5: 7.044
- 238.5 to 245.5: 10.78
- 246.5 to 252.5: 9.669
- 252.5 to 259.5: 7.434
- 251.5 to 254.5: 8.933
